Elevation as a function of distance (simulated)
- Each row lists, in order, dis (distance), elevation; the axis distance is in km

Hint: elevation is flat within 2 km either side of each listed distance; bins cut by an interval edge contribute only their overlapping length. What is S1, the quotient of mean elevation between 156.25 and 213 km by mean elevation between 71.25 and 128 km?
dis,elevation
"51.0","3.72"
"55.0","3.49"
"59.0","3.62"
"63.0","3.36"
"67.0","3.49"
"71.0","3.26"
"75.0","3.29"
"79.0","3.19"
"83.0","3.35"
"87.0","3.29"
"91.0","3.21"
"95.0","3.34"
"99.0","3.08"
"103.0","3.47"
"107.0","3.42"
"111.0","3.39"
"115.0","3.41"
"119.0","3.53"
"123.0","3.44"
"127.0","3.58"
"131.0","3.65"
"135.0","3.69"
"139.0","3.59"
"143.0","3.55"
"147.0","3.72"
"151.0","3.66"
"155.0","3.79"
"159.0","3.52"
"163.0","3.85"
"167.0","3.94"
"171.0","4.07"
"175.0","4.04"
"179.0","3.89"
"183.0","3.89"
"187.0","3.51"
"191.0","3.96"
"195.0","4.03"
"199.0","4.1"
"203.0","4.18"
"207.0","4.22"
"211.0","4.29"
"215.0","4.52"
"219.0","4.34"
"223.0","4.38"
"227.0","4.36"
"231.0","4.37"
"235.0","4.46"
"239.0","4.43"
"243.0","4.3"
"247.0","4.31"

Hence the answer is 1.2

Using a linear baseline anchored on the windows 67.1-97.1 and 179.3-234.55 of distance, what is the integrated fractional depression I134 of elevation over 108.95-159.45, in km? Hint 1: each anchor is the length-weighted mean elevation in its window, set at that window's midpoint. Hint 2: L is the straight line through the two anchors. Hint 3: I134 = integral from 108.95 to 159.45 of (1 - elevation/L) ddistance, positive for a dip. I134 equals 1.0 km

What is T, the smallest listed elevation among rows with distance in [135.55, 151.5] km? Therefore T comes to 3.55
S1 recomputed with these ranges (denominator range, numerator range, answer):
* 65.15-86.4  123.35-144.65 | 1.09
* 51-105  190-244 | 1.28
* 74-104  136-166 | 1.12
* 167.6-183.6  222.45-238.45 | 1.11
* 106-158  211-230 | 1.23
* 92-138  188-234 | 1.23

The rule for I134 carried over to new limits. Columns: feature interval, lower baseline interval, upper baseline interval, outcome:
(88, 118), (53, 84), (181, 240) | 2.0 km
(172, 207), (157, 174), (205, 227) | 1.0 km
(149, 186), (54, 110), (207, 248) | 1.0 km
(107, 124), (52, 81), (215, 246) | 1.2 km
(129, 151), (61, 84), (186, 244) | 0.7 km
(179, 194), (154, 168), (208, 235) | 0.8 km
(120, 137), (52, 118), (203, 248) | 0.4 km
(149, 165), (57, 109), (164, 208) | 0.4 km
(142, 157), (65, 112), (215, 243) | 0.4 km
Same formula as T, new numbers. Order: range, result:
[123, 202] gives 3.44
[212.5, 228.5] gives 4.34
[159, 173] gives 3.52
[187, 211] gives 3.51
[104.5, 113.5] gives 3.39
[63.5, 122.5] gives 3.08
